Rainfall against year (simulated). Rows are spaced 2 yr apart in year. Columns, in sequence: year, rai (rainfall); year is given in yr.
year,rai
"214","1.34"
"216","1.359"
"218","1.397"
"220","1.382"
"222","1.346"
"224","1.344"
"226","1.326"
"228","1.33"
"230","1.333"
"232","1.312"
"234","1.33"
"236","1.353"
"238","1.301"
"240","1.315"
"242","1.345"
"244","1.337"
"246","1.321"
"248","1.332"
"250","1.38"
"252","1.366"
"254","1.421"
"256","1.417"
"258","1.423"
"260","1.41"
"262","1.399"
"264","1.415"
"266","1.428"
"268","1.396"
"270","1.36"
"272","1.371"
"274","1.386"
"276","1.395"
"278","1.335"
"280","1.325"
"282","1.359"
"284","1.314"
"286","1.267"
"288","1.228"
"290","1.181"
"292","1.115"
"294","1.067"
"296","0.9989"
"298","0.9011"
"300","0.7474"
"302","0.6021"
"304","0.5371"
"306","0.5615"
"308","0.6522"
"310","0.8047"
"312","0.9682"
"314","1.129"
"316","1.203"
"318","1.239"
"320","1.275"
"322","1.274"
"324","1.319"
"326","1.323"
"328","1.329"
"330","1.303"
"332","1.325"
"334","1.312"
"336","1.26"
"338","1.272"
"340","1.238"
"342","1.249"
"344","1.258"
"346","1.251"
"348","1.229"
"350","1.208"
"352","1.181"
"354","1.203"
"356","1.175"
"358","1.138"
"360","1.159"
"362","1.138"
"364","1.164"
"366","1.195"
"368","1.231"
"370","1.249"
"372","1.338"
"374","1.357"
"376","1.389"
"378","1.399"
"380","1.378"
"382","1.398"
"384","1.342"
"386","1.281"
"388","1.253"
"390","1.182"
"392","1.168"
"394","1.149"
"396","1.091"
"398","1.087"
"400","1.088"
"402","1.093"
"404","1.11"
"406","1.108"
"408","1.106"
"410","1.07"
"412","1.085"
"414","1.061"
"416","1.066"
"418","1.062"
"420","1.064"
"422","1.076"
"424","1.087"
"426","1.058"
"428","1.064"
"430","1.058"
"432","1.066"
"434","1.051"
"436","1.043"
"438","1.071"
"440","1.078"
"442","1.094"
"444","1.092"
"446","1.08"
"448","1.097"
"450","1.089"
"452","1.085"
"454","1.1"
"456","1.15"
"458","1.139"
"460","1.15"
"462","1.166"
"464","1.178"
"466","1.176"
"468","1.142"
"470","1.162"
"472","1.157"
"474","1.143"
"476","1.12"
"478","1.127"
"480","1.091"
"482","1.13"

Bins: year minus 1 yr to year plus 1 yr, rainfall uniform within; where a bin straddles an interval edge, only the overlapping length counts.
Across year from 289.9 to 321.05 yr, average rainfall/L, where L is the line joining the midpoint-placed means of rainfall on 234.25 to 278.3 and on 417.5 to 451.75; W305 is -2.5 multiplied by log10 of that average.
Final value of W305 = 0.355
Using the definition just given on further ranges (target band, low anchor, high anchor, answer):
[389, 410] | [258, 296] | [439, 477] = 0.067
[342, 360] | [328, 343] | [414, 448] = 0.039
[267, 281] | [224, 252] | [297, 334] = -0.146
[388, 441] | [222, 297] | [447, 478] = 0.088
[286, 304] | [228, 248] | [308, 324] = 0.204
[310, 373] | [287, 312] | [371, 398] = -0.150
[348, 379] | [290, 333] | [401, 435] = -0.171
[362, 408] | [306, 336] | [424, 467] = -0.090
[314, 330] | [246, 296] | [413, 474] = -0.009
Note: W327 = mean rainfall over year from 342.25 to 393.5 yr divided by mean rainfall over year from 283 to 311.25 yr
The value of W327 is 1.35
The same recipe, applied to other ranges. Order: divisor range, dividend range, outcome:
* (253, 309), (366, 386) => 1.13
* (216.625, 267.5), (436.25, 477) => 0.82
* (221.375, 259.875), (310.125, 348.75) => 0.92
